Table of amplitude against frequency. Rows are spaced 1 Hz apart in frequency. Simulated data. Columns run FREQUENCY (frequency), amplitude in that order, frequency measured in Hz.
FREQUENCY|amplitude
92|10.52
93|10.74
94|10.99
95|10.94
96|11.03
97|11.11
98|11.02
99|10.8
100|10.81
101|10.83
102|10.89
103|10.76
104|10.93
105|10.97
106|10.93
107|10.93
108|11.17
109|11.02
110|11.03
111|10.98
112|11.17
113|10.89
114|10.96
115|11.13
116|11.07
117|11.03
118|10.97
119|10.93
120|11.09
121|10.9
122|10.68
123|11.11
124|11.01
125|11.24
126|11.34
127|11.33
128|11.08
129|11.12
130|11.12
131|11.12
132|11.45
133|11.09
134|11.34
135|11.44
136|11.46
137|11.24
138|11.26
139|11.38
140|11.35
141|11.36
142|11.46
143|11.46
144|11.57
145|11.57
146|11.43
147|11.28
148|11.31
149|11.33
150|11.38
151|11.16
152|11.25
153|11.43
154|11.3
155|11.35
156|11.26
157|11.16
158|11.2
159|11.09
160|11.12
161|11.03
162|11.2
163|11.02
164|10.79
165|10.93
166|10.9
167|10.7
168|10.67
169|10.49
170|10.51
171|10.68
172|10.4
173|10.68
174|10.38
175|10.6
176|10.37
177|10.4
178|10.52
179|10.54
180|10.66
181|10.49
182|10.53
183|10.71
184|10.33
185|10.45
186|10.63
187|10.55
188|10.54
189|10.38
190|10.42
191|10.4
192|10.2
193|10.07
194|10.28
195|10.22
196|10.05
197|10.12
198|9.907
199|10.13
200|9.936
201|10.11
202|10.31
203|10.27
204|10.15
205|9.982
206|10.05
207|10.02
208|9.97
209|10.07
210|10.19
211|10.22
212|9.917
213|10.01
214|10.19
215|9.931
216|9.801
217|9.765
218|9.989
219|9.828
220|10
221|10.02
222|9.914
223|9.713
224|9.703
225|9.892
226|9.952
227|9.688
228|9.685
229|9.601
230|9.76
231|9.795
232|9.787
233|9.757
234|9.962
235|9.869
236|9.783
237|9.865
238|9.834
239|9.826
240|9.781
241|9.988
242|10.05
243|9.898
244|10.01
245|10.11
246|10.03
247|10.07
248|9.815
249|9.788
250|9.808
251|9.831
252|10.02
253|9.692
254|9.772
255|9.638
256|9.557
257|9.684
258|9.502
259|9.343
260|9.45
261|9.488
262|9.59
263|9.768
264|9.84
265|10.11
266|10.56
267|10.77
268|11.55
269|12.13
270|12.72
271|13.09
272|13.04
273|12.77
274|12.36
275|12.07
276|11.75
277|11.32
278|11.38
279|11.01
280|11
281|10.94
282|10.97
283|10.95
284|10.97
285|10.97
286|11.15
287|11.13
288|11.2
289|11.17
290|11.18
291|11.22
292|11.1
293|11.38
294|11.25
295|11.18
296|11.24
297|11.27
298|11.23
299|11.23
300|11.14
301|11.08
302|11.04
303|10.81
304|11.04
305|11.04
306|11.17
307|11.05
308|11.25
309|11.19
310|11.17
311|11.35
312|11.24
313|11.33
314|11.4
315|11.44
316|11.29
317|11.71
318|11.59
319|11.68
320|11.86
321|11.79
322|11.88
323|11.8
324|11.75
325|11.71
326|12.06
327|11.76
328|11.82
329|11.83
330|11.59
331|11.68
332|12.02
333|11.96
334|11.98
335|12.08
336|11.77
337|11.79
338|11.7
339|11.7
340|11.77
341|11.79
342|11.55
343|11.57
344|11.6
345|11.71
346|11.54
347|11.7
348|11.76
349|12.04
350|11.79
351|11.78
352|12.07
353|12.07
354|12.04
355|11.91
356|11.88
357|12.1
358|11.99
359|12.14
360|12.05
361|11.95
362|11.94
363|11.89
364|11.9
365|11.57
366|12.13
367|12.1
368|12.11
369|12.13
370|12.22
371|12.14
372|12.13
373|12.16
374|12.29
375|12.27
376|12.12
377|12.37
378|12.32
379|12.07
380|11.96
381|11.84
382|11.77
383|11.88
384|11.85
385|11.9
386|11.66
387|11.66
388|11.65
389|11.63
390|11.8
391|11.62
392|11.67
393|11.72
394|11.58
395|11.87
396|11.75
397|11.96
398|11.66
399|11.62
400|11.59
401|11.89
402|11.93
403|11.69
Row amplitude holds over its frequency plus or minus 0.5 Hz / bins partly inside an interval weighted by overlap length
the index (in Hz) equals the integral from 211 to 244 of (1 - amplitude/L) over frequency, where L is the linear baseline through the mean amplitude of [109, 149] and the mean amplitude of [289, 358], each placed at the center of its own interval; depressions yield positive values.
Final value 4.4 Hz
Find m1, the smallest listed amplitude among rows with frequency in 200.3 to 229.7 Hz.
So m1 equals 9.601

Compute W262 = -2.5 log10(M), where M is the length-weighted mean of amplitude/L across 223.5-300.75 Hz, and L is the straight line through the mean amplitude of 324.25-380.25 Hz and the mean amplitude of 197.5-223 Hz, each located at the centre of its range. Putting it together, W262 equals 0.02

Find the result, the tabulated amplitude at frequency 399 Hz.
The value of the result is 11.62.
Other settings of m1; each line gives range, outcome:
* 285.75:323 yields 10.81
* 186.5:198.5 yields 9.907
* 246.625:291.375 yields 9.343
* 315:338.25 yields 11.29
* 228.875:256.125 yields 9.557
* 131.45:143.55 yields 11.09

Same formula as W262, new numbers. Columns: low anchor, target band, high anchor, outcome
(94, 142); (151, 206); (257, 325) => 0.053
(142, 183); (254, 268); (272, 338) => 0.149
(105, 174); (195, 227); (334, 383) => 0.140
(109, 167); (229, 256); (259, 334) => 0.146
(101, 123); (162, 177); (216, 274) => -0.005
